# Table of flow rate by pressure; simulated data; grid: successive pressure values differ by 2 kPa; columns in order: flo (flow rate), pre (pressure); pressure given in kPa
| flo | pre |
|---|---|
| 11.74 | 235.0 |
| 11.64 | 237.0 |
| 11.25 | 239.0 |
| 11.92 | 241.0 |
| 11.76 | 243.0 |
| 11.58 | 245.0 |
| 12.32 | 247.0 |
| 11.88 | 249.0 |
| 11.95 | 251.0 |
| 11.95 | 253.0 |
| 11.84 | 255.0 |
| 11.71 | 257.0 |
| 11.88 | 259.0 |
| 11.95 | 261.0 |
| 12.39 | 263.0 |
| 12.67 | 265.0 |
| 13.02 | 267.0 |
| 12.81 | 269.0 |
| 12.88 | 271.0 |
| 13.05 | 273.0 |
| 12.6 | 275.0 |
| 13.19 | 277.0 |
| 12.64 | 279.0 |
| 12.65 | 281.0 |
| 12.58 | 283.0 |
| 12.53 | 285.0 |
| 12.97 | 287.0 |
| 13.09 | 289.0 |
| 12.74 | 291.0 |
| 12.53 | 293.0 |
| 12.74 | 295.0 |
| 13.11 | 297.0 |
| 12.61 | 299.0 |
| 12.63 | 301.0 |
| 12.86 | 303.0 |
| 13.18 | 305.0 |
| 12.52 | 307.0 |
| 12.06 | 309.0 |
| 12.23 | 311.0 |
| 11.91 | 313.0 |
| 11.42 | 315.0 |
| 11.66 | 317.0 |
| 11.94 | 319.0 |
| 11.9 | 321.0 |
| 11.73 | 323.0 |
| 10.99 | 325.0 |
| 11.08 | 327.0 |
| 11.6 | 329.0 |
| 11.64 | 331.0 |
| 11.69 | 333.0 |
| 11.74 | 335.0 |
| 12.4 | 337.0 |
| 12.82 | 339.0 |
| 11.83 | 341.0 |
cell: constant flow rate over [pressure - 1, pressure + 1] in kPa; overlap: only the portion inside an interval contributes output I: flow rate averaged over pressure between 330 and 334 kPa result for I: 11.7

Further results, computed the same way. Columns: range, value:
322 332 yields 11.4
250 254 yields 11.9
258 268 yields 12.4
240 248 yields 11.9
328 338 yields 11.8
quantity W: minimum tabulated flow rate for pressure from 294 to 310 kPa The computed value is 12.06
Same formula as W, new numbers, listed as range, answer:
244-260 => 11.58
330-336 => 11.64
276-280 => 12.64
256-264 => 11.71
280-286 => 12.53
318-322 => 11.9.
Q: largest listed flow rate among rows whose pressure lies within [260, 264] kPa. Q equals 12.39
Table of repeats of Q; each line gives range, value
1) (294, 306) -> 13.18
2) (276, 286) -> 13.19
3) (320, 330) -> 11.9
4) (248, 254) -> 11.95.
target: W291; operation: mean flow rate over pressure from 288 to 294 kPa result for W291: 12.8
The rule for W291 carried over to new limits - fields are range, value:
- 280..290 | 12.8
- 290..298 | 12.8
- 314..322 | 11.7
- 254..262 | 11.8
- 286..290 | 13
